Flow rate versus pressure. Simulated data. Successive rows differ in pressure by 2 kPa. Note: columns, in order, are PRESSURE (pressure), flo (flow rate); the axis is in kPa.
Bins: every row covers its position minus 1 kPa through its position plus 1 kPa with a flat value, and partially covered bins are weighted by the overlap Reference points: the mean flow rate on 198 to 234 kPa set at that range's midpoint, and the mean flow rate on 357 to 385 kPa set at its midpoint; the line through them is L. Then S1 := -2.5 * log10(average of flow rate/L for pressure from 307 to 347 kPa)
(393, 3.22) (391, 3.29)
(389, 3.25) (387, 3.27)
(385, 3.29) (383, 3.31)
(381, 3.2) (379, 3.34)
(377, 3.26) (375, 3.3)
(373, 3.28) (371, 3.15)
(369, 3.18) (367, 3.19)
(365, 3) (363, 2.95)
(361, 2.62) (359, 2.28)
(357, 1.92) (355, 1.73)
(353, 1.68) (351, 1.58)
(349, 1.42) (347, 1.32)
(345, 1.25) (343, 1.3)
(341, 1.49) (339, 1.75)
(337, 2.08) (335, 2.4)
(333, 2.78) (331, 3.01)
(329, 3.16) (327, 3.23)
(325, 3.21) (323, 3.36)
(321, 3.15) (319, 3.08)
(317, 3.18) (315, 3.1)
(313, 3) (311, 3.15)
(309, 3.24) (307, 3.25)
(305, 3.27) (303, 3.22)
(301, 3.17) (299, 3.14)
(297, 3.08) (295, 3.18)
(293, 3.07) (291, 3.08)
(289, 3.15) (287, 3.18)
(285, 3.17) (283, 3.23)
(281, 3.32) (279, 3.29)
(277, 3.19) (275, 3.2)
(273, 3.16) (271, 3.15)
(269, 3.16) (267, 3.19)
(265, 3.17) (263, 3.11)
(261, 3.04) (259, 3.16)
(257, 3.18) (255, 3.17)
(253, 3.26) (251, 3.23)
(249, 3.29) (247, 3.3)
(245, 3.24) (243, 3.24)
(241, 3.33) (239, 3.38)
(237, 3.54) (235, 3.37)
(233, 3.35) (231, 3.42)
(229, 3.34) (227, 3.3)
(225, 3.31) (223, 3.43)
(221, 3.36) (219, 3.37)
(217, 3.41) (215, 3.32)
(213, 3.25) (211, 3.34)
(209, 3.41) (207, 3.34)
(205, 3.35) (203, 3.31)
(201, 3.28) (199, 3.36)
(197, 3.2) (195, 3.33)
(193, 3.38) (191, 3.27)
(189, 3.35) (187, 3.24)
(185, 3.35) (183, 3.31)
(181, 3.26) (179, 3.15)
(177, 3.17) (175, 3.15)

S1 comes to 0.18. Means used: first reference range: 3.35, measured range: 2.66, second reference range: 3.05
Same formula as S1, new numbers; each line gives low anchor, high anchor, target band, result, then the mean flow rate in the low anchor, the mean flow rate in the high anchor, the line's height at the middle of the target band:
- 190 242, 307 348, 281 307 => -0.12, 3.35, 2.63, 2.84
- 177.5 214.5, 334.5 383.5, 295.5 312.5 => -0.18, 3.3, 2.39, 2.7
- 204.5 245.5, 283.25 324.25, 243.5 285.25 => 0.02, 3.35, 3.16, 3.26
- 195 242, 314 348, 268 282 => -0.10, 3.35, 2.52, 2.93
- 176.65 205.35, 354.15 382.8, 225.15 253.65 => -0.05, 3.29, 2.9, 3.18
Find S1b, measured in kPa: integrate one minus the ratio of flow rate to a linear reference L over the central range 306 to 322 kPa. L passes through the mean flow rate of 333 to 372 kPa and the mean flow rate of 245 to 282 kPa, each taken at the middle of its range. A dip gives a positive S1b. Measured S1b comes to -3.4 kPa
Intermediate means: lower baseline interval 3.2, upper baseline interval 2.14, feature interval 3.14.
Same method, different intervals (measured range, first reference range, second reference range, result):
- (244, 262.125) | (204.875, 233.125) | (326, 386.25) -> -0.4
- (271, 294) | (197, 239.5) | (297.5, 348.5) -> -1.7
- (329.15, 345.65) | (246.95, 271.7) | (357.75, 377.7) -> 5.3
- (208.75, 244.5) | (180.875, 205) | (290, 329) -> -1.0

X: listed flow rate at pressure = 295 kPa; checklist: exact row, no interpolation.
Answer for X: 3.18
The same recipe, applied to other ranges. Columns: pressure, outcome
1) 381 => 3.2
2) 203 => 3.31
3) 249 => 3.29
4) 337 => 2.08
